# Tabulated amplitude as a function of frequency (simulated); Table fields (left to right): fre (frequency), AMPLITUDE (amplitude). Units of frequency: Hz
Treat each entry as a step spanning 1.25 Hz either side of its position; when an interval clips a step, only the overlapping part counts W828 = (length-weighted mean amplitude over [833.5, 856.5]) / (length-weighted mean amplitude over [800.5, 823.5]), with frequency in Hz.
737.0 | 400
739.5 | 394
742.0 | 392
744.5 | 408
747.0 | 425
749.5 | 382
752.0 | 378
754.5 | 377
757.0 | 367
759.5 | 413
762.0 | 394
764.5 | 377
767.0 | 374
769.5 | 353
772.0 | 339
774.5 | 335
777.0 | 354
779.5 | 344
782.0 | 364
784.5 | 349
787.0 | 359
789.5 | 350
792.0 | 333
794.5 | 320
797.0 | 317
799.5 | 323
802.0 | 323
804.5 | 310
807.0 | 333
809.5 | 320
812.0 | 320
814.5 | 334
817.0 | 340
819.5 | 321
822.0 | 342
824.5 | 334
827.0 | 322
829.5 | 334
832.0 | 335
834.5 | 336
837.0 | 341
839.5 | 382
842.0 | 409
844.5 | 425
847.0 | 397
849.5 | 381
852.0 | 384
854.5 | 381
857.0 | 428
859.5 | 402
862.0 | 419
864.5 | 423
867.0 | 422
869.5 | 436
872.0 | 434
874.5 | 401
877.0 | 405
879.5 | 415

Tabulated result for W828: 1.17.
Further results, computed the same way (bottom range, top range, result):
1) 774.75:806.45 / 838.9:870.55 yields 1.21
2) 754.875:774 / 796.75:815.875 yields 0.87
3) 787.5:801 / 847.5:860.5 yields 1.20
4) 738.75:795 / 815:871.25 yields 1.02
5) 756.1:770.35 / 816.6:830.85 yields 0.87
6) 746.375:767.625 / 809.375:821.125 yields 0.85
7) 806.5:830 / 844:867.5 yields 1.23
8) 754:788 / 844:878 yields 1.13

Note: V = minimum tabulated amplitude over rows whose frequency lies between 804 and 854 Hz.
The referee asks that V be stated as 310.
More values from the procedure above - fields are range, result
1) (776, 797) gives 317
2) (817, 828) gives 321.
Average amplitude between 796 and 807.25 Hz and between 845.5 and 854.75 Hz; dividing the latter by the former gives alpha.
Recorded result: 1.21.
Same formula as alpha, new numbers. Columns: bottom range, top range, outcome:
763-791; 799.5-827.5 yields 0.92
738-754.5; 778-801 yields 0.86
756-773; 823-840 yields 0.90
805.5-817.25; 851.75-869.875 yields 1.26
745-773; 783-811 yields 0.87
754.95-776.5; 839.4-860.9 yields 1.08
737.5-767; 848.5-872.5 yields 1.05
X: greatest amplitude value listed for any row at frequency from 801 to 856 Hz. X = 425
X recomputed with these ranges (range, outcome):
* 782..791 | 364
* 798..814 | 333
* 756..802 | 413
